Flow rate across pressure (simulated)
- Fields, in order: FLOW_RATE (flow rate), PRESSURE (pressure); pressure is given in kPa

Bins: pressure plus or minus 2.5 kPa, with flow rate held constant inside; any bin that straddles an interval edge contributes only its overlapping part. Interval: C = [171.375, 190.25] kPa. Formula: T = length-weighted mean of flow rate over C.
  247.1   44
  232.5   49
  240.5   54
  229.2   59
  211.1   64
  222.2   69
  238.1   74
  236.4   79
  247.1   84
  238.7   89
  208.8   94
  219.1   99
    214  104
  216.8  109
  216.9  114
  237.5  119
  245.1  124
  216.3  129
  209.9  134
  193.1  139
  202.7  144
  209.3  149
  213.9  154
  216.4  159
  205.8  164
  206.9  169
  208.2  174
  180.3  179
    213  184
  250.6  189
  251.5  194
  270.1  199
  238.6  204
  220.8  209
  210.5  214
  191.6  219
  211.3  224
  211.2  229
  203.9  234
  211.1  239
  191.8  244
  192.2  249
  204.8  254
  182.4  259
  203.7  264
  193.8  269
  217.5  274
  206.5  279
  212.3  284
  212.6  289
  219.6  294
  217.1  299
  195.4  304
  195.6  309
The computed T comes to 210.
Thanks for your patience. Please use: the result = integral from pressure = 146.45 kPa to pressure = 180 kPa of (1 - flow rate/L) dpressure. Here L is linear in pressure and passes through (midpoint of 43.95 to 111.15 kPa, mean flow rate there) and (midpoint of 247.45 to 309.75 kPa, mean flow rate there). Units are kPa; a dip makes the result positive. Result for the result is 1.71 kPa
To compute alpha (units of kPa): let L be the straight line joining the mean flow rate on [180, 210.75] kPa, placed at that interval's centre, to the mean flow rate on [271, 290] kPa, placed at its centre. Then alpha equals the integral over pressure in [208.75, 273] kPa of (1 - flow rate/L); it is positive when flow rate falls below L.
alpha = 6.3 kPa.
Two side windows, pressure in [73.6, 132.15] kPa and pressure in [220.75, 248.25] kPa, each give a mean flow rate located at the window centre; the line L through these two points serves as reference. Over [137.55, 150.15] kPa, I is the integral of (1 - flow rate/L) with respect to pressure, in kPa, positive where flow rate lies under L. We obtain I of 1.1 kPa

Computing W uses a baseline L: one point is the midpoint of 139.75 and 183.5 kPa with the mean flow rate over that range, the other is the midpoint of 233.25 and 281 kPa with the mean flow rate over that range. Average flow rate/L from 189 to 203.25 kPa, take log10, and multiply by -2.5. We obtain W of -0.25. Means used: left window 205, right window 201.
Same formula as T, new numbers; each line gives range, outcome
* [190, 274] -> 213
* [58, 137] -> 225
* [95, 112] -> 216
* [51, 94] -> 232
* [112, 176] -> 214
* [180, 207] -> 241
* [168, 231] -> 221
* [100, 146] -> 217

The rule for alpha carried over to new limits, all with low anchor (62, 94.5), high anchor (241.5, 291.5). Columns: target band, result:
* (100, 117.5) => 0.6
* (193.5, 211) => -2.8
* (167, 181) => 1.1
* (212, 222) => 0.4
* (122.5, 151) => 1.3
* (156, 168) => 0.4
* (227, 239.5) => -0.1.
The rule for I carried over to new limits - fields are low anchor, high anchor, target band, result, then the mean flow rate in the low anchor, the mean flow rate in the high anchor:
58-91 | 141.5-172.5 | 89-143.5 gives 0.5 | 232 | 209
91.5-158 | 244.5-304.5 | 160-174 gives 0.3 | 216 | 205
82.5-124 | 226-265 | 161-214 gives -3.4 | 226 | 200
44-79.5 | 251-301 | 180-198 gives -1.6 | 231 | 207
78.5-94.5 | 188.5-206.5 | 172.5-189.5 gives 2.8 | 235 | 253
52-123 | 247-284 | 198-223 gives -1.6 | 227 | 201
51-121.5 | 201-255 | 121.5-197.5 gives 0.6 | 227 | 209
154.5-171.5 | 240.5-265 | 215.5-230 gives -0.3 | 210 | 195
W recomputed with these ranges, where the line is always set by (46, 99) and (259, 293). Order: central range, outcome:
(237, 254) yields 0.06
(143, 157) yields 0.06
